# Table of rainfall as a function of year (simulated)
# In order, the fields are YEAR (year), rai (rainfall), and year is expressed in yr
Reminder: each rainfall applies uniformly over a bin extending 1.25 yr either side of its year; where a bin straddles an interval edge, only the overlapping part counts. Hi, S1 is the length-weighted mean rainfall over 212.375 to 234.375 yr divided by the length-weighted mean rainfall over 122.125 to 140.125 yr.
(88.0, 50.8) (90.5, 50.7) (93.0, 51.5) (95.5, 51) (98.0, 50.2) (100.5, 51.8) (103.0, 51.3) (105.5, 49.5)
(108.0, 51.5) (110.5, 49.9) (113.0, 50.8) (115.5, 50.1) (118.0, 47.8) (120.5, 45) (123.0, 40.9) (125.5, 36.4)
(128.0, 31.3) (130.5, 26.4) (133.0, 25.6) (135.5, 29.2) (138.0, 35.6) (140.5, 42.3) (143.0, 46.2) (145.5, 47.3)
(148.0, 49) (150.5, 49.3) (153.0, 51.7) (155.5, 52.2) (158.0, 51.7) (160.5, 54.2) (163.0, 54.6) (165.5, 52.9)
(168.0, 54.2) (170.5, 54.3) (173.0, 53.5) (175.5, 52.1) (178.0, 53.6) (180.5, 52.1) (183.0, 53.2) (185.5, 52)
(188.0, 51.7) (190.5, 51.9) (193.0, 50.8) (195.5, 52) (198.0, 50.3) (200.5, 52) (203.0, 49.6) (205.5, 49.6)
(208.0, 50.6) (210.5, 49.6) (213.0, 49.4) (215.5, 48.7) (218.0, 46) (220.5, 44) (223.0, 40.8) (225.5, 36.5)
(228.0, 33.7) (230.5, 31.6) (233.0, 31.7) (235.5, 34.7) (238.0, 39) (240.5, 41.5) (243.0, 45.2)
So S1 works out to 1.23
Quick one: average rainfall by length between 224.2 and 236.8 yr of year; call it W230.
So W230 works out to 33.7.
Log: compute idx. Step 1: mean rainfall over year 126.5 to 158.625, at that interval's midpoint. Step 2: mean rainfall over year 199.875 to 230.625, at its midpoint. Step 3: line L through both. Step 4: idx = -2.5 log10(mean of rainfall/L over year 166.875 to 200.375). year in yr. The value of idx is -0.21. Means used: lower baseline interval 41.1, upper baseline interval 45.1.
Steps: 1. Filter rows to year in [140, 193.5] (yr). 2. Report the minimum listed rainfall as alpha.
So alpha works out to 42.3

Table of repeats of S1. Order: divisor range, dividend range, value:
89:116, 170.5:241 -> 0.92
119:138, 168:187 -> 1.57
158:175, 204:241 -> 0.78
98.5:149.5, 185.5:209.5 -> 1.18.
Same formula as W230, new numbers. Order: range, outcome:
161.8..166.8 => 53.7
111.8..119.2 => 49.6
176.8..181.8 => 52.8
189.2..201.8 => 51.4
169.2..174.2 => 53.9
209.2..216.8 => 49.2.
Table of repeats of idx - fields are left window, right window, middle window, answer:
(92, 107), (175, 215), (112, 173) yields 0.13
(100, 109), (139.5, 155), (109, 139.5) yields 0.26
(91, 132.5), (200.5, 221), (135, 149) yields 0.11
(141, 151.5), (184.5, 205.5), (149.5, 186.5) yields -0.08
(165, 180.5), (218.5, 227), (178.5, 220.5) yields -0.09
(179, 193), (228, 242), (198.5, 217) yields -0.12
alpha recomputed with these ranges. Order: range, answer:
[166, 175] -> 53.5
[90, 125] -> 40.9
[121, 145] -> 25.6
